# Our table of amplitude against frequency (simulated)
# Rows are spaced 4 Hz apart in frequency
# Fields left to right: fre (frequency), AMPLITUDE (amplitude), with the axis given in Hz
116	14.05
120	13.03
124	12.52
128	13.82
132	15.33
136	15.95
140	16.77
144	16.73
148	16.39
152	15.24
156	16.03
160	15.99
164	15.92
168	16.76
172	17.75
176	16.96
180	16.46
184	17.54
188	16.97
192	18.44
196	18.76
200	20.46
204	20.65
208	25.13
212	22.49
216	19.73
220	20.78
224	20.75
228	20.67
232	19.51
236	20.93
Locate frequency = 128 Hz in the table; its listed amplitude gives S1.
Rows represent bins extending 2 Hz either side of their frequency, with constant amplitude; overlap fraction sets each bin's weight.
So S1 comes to 13.82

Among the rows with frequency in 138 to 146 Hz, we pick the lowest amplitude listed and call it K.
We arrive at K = 16.73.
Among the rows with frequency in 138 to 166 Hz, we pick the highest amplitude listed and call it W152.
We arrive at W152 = 16.77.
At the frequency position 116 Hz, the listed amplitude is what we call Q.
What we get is 14.05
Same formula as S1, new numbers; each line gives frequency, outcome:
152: 15.24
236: 20.93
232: 19.51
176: 16.96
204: 20.65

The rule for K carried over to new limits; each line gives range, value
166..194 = 16.46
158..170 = 15.92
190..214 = 18.44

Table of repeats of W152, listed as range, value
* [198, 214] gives 25.13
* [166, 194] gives 18.44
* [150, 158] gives 16.03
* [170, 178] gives 17.75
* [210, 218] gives 22.49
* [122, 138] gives 15.95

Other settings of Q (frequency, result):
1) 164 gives 15.92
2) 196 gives 18.76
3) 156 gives 16.03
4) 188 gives 16.97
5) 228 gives 20.67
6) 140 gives 16.77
